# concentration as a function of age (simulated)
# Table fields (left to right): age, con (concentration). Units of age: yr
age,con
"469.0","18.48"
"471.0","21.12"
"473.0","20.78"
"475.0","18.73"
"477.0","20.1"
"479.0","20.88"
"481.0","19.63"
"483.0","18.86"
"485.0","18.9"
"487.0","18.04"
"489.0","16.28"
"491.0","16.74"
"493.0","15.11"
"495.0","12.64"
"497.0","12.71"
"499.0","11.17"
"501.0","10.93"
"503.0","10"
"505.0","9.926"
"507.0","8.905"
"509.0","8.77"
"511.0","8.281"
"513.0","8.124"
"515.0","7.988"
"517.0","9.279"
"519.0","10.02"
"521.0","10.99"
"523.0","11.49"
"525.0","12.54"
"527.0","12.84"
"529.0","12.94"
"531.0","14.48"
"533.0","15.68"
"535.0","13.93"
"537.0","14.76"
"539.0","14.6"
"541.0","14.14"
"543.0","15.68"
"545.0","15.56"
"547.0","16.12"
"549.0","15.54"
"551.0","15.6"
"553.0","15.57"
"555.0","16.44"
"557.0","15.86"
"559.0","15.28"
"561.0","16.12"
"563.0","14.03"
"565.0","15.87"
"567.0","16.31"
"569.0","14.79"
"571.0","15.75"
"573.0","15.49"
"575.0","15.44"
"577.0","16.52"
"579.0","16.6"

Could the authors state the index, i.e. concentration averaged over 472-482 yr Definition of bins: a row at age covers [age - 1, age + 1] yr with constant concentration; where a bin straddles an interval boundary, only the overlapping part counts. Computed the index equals 20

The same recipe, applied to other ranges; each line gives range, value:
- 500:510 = 9.71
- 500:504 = 10.5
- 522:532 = 12.9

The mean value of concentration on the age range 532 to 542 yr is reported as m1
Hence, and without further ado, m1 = 14.6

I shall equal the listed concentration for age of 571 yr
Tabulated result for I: 15.75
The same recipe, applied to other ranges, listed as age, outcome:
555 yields 16.44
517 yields 9.279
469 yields 18.48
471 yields 21.12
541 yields 14.14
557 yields 15.86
